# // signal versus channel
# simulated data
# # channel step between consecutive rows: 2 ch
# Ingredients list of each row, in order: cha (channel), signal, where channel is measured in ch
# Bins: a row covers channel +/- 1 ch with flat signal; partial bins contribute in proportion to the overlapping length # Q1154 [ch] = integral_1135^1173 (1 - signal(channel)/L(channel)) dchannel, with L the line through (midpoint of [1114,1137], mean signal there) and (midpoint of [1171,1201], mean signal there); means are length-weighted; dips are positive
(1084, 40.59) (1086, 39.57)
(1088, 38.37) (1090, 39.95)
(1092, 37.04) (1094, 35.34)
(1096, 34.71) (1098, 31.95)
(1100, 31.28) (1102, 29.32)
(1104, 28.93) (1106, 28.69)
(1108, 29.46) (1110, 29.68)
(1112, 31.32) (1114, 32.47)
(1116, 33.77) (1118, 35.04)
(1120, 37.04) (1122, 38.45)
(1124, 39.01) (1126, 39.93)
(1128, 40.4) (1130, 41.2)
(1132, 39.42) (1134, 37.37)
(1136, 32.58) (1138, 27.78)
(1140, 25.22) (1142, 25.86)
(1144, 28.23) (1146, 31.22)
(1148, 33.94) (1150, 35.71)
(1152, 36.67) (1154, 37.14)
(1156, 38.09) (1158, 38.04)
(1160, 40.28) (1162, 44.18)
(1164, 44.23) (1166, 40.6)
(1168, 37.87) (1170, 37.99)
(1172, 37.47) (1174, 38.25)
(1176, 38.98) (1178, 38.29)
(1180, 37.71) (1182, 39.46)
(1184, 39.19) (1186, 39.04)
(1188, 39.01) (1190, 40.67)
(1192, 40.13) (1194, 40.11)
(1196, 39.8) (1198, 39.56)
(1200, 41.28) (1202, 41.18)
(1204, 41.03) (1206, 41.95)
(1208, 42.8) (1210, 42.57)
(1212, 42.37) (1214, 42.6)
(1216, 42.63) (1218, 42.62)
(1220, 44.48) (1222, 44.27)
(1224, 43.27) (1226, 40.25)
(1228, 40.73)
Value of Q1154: 2.88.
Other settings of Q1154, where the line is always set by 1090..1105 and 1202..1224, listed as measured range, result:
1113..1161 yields 1.5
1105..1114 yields 1.1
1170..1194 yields 0.7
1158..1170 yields -0.7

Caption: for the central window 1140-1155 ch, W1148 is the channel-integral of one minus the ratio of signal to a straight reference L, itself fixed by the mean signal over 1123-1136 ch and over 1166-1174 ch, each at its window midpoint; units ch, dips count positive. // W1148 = 2.5 ch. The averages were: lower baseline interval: 39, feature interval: 32.2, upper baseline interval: 38.2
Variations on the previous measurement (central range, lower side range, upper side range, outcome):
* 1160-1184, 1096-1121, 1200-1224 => -0.77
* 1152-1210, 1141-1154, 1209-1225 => -3.72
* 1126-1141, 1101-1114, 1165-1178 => -0.89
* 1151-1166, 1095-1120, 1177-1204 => -1.33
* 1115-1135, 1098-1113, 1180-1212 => -3.68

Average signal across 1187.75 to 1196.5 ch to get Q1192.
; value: 40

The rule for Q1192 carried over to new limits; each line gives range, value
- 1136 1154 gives 31.1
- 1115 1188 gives 36.9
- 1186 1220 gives 41.3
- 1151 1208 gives 39.6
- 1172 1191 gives 38.9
